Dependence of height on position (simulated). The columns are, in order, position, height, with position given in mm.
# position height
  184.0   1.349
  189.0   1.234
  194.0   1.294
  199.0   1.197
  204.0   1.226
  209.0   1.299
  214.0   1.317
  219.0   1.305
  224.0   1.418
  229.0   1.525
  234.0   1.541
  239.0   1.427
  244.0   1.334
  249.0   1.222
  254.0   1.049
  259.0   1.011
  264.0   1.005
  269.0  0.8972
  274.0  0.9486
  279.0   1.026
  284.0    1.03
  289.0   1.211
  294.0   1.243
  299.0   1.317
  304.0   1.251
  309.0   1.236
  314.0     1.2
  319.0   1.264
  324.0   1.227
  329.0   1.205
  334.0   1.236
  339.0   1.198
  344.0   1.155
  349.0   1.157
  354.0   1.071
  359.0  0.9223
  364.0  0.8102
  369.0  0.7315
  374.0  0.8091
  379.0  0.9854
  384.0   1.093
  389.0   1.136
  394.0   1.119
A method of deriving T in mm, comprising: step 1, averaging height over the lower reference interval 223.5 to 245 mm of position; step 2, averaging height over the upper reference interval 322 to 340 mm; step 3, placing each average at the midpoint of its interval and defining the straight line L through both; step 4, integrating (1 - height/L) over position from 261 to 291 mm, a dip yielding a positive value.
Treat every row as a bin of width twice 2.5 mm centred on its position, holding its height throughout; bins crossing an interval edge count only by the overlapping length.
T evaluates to 7.5 mm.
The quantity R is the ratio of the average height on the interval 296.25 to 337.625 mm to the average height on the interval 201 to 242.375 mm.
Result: 0.90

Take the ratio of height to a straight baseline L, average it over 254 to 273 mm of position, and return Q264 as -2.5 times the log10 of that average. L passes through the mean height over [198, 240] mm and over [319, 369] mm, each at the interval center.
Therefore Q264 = 0.28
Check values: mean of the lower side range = 1.37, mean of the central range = 0.98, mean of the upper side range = 1.1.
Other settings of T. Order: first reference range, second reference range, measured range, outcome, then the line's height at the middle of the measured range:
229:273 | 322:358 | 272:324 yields 0.1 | 1.18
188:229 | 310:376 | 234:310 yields 2.5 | 1.2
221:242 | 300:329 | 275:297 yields 3.3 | 1.32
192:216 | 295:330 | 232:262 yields 0.0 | 1.26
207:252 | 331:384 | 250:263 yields 2.5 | 1.3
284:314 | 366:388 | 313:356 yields -4.1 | 1.09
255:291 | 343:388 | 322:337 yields -3.5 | 0.988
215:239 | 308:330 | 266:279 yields 3.8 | 1.33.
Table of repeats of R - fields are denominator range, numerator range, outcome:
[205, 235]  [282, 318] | 0.88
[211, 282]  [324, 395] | 0.86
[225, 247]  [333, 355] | 0.80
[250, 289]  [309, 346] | 1.19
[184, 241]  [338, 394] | 0.75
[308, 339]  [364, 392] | 0.77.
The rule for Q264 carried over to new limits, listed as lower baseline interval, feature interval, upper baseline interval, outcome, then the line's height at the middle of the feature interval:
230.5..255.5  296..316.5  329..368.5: -0.07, 1.18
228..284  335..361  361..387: -0.17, 0.952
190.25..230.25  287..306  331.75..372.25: -0.11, 1.14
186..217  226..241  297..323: -0.19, 1.26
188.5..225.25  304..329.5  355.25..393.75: -0.16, 1.06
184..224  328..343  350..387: -0.20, 1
